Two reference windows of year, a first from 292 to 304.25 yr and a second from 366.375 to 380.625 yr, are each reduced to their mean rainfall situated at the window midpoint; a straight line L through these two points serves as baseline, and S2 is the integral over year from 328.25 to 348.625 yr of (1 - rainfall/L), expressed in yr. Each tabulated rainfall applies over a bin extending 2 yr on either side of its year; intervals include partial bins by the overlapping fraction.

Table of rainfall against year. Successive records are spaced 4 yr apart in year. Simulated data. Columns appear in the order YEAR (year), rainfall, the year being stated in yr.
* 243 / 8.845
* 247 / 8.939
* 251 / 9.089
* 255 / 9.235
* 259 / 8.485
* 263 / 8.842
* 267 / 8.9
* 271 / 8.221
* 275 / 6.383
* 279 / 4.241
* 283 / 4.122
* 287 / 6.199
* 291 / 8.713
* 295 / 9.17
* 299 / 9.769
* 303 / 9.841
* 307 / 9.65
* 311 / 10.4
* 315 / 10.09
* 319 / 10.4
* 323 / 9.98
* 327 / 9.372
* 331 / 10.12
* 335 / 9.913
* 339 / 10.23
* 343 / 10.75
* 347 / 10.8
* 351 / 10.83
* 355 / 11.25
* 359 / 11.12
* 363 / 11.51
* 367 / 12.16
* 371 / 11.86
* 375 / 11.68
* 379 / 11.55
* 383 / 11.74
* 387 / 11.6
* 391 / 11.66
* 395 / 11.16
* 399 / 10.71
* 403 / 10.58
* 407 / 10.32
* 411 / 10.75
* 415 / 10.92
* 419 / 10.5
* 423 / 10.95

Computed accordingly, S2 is 0.78 yr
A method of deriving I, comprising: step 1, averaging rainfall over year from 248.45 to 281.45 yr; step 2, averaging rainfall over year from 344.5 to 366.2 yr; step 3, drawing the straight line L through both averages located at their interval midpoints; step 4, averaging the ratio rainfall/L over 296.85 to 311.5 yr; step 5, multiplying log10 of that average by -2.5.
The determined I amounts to -0.062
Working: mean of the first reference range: 7.89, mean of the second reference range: 11.2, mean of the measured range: 9.86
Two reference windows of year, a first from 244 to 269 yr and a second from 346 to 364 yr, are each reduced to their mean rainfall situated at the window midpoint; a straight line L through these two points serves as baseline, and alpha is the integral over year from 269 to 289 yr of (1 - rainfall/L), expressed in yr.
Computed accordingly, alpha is 7.6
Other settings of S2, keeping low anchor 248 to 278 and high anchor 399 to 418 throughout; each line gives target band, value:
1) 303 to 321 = -2.0 yr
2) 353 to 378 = -4.1 yr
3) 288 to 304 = -0.5 yr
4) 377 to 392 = -2.0 yr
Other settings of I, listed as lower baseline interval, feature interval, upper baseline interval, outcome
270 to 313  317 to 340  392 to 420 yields -0.138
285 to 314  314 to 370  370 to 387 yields -0.013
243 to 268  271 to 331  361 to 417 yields 0.152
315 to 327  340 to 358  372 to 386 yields -0.006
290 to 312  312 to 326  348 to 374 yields 0.003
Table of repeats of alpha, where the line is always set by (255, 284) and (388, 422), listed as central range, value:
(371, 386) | -2.3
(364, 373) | -1.9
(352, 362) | -1.7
